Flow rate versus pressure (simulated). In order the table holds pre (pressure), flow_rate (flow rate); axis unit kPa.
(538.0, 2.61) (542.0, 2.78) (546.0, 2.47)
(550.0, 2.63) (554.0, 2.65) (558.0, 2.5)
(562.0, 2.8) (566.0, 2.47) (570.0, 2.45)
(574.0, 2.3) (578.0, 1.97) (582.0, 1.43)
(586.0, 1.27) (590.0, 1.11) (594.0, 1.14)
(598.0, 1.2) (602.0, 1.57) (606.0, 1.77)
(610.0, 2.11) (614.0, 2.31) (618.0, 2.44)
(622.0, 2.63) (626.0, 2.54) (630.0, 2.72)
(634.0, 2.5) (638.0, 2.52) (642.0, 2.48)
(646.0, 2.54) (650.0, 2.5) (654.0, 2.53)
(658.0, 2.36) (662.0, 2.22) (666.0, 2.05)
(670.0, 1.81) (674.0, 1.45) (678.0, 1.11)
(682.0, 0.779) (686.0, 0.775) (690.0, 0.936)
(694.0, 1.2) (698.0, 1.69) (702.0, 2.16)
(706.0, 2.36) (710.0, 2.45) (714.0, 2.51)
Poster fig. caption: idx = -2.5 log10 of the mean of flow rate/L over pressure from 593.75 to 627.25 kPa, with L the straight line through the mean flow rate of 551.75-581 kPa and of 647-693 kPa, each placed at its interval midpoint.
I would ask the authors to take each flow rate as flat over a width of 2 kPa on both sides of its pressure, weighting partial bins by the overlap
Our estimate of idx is 0.05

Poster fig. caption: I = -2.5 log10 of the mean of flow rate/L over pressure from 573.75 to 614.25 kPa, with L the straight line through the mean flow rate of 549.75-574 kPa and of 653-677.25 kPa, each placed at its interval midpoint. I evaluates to 0.433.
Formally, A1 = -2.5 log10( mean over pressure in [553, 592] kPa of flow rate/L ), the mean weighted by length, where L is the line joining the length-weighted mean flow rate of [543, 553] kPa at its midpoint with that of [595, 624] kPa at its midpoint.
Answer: 0.139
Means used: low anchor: 2.58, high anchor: 1.97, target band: 2.08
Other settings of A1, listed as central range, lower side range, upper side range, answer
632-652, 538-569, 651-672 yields -0.10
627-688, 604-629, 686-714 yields 0.03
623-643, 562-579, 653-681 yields -0.24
